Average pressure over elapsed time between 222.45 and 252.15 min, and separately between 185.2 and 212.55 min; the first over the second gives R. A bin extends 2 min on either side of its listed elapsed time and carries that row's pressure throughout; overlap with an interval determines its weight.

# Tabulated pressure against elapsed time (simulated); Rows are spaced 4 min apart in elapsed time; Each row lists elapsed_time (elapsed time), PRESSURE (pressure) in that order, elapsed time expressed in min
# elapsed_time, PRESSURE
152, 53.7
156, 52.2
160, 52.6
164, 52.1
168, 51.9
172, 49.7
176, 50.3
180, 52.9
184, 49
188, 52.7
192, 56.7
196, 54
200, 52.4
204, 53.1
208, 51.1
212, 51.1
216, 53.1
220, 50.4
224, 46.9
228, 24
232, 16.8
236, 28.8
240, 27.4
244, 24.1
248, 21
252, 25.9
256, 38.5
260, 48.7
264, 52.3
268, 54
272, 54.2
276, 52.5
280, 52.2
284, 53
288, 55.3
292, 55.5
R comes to 0.50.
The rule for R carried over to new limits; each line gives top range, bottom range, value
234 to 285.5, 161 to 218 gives 0.78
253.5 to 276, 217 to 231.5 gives 1.27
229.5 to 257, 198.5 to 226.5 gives 0.51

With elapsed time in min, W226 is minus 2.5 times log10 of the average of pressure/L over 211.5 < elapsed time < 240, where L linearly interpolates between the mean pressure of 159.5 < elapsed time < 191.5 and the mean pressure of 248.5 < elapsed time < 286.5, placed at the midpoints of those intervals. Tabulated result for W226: 0.30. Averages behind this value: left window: 51.6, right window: 47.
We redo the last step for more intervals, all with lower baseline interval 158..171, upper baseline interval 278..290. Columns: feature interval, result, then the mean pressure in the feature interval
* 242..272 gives 0.34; 38.9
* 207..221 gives 0.02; 51.5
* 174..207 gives -0.01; 52.6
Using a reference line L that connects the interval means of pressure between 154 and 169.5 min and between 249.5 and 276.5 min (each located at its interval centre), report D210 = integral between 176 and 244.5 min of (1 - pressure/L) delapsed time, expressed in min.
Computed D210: 6.9 min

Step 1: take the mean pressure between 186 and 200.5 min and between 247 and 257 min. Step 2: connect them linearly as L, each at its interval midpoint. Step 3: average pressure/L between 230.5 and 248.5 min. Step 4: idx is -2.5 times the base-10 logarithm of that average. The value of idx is 0.36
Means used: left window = 54.1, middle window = 24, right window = 28.2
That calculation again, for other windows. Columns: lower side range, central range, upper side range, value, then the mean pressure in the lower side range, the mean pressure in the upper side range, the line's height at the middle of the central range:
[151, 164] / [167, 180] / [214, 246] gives -0.05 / 52.7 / 33.9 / 48.5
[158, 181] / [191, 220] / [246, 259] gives -0.24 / 51.5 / 30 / 42.2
